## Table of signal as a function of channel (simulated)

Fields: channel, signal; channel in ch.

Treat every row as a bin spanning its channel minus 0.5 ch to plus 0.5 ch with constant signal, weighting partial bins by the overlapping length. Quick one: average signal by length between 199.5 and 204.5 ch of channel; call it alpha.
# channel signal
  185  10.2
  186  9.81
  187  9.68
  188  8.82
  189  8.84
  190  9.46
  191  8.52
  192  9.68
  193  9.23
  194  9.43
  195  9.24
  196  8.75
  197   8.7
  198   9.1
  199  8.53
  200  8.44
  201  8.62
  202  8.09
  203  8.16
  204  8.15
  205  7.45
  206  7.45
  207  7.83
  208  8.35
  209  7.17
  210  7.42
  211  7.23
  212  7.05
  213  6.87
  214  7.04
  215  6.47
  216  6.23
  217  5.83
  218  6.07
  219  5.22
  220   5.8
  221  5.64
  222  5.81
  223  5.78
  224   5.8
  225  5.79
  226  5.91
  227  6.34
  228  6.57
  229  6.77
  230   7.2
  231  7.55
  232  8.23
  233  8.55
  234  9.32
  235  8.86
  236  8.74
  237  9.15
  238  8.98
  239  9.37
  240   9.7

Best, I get 8.29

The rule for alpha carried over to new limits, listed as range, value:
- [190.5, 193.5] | 9.14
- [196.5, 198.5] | 8.9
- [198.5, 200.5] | 8.48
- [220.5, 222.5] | 5.72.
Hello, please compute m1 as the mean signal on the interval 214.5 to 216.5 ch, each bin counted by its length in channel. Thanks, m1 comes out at 6.35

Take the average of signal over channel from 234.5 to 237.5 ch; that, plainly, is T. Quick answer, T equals 8.92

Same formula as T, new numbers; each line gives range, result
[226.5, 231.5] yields 6.89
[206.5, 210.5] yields 7.69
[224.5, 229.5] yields 6.28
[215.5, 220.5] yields 5.83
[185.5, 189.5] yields 9.29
